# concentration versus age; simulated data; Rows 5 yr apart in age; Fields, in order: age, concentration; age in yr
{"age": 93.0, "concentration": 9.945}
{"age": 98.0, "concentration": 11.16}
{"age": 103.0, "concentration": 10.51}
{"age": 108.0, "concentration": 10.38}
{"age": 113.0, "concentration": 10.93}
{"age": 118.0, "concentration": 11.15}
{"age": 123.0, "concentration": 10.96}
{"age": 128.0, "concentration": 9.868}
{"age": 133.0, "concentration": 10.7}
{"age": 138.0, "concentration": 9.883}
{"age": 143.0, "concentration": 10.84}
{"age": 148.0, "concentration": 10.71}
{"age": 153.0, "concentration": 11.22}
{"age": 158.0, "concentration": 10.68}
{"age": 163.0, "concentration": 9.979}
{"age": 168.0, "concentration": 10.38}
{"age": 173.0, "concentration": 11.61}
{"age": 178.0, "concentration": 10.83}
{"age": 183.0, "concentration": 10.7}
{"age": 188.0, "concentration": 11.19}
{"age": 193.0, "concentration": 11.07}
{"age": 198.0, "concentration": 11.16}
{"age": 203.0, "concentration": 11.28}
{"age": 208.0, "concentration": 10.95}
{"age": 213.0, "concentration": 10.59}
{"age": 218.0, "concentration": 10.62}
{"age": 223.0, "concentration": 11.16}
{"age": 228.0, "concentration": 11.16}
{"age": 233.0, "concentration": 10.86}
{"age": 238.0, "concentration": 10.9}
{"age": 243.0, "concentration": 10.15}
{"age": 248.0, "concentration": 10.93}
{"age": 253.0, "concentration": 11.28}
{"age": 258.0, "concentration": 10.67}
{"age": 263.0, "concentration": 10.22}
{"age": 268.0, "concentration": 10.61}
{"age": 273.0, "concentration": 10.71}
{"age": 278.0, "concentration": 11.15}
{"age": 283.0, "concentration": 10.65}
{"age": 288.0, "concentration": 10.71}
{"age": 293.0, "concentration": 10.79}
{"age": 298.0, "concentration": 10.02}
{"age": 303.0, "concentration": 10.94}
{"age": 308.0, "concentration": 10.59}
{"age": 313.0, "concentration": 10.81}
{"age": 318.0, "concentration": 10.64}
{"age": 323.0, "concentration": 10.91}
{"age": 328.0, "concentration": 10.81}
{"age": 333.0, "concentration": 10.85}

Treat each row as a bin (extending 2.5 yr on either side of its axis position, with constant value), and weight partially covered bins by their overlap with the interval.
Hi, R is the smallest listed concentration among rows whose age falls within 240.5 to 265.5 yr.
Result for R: 10.15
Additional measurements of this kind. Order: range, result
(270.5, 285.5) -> 10.65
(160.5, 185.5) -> 9.979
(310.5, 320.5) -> 10.64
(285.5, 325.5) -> 10.02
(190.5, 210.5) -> 10.95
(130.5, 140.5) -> 9.883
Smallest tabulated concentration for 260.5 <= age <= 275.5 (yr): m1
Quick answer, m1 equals 10.22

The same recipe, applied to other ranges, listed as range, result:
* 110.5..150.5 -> 9.868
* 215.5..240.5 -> 10.62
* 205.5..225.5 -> 10.59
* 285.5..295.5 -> 10.71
